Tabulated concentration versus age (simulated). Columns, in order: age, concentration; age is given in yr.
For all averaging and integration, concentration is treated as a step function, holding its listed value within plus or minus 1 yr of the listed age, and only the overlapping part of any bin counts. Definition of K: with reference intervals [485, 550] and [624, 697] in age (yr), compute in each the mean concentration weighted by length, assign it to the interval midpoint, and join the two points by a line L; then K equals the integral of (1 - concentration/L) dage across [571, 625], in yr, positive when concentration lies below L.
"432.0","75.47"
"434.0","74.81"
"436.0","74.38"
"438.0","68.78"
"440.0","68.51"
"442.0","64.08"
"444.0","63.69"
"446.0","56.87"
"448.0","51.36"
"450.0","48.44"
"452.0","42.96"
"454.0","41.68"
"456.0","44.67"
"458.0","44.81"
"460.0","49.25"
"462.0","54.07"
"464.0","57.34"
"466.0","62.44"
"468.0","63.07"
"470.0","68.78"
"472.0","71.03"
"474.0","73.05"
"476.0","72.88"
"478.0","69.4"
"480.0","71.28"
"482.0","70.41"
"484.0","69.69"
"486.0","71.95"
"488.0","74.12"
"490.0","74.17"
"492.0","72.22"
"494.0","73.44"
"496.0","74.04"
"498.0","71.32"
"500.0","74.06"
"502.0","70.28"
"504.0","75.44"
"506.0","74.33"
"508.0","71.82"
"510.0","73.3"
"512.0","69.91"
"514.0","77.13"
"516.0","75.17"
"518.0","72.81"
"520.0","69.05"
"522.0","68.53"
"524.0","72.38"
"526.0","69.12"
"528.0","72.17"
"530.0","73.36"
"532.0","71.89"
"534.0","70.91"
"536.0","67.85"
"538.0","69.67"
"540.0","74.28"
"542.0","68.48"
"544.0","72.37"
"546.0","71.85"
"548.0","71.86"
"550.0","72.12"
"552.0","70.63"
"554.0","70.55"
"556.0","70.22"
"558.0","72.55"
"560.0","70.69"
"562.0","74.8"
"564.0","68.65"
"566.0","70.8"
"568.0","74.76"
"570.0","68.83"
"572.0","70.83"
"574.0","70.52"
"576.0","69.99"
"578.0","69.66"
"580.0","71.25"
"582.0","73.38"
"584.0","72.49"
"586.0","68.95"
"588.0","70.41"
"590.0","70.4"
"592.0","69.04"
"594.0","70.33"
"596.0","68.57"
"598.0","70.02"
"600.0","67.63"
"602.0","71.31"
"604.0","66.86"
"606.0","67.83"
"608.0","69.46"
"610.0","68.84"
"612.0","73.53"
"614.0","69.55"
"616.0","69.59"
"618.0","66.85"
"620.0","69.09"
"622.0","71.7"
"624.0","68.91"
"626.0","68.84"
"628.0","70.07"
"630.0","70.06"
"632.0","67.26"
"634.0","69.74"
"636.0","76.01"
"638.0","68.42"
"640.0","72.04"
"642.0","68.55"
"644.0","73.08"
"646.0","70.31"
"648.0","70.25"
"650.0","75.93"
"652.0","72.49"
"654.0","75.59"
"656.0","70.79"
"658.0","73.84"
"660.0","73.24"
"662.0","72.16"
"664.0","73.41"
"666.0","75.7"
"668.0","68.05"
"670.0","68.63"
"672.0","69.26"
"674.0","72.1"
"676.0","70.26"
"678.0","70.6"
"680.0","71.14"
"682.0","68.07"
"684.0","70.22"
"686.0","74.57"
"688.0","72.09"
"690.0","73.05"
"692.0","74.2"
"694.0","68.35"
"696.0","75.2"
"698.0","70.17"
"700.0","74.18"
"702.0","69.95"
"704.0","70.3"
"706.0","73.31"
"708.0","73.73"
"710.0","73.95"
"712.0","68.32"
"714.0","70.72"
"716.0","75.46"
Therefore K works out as 1.4 yr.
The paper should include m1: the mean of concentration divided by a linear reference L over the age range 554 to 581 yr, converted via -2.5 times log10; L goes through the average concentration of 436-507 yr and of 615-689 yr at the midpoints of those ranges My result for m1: -0.05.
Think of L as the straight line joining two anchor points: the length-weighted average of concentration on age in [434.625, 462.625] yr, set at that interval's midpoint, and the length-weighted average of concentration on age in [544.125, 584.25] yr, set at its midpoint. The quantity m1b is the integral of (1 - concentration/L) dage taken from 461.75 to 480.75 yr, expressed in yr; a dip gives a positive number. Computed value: -2.6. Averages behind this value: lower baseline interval 55.5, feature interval 66.8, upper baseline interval 71.3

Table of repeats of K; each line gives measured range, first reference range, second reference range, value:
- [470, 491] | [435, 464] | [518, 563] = -3.8 yr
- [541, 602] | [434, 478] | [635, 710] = -4.2 yr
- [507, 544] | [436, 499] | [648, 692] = -3.2 yr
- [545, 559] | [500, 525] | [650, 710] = 0.2 yr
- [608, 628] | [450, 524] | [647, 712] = 0.2 yr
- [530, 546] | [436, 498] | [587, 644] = -1.1 yr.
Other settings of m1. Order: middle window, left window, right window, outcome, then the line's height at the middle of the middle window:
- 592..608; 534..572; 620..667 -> 0.04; 71.4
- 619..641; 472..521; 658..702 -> 0.03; 71.9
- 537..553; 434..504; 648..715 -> -0.07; 67.1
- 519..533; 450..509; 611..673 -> -0.06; 67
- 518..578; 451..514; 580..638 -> -0.05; 68.1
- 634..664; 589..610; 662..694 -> -0.03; 70.5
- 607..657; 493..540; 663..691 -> 0.01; 71.5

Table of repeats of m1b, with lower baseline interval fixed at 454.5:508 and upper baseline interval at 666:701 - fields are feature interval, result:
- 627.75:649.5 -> -0.09 yr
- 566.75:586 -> -0.59 yr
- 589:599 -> -0.03 yr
